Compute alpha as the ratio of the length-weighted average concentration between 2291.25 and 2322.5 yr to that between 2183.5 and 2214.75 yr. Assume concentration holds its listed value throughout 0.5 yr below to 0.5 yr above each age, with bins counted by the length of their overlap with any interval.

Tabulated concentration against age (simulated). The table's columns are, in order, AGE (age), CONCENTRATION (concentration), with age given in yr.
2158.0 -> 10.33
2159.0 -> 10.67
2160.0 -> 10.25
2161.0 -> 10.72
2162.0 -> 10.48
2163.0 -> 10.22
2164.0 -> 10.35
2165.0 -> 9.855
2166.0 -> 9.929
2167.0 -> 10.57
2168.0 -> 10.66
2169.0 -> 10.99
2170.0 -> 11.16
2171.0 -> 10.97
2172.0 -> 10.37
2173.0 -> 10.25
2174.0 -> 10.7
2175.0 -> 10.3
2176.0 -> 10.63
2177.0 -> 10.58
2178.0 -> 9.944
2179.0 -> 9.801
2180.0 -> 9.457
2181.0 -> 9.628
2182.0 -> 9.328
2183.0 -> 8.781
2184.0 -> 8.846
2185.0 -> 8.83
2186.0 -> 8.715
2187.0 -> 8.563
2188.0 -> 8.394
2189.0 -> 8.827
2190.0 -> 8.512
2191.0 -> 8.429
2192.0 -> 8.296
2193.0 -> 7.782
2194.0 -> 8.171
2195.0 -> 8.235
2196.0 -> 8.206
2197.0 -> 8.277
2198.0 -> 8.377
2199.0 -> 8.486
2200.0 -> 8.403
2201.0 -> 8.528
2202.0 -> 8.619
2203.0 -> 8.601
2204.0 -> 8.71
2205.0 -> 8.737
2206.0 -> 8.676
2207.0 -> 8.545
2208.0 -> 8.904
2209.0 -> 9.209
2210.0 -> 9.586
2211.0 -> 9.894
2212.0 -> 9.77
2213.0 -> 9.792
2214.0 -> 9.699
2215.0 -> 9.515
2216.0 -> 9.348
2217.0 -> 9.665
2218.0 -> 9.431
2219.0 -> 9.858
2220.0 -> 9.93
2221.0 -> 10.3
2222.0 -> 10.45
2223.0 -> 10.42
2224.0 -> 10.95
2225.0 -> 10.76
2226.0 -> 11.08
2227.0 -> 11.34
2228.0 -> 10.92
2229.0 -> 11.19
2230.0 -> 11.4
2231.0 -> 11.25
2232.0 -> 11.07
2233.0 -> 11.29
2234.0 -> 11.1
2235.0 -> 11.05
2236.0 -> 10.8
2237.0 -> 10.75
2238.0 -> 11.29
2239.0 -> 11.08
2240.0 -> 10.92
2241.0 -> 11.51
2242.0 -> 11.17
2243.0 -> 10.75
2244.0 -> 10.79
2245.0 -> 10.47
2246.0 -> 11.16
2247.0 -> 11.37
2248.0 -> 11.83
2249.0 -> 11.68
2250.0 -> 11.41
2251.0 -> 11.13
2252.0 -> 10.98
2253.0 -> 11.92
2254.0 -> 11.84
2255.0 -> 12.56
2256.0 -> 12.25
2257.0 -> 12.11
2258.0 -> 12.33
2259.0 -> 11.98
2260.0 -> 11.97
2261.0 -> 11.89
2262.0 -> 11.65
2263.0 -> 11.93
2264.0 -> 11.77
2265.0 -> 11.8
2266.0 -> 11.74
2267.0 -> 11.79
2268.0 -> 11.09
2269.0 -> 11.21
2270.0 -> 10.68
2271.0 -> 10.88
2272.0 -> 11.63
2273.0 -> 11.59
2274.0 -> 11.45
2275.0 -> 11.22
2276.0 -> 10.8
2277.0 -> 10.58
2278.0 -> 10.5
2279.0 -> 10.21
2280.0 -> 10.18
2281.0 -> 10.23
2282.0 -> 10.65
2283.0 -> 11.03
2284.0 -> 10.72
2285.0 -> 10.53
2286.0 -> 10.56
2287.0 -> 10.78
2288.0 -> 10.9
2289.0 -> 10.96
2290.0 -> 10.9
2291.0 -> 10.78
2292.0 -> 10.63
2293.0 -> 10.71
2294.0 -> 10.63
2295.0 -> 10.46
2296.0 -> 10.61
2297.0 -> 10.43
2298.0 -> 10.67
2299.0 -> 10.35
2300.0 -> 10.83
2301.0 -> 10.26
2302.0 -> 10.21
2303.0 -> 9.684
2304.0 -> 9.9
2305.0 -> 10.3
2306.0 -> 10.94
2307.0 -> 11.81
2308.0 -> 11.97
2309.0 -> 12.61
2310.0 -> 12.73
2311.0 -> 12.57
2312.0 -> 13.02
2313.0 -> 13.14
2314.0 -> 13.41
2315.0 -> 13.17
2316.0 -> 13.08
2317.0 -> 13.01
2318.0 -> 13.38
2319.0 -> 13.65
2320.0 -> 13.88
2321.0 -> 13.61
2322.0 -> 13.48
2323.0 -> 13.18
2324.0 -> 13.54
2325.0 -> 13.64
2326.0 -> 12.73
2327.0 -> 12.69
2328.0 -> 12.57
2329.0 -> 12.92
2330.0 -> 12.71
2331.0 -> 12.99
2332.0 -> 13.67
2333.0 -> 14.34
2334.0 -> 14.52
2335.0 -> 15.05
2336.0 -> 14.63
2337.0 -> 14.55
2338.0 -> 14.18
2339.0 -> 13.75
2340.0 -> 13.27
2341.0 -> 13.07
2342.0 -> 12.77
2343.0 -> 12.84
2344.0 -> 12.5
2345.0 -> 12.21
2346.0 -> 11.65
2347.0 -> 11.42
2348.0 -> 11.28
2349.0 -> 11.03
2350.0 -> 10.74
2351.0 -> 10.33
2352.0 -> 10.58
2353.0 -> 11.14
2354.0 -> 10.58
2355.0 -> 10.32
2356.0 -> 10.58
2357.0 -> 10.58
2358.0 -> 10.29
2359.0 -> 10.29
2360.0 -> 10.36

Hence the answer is 1.35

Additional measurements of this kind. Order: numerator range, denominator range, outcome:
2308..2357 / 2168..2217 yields 1.38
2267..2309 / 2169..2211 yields 1.18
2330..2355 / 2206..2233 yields 1.24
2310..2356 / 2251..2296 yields 1.14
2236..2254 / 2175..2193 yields 1.22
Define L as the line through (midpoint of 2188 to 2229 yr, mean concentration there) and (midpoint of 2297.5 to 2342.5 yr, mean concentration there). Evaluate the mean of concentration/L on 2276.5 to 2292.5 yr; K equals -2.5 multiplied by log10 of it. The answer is 0.097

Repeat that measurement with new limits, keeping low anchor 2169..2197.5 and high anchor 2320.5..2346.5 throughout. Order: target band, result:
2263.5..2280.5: 0.054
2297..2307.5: 0.191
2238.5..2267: -0.037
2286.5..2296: 0.139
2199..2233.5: 0.039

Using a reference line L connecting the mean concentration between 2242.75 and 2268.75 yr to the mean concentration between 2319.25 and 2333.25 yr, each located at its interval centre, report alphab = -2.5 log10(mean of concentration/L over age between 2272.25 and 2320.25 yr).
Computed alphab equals 0.118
